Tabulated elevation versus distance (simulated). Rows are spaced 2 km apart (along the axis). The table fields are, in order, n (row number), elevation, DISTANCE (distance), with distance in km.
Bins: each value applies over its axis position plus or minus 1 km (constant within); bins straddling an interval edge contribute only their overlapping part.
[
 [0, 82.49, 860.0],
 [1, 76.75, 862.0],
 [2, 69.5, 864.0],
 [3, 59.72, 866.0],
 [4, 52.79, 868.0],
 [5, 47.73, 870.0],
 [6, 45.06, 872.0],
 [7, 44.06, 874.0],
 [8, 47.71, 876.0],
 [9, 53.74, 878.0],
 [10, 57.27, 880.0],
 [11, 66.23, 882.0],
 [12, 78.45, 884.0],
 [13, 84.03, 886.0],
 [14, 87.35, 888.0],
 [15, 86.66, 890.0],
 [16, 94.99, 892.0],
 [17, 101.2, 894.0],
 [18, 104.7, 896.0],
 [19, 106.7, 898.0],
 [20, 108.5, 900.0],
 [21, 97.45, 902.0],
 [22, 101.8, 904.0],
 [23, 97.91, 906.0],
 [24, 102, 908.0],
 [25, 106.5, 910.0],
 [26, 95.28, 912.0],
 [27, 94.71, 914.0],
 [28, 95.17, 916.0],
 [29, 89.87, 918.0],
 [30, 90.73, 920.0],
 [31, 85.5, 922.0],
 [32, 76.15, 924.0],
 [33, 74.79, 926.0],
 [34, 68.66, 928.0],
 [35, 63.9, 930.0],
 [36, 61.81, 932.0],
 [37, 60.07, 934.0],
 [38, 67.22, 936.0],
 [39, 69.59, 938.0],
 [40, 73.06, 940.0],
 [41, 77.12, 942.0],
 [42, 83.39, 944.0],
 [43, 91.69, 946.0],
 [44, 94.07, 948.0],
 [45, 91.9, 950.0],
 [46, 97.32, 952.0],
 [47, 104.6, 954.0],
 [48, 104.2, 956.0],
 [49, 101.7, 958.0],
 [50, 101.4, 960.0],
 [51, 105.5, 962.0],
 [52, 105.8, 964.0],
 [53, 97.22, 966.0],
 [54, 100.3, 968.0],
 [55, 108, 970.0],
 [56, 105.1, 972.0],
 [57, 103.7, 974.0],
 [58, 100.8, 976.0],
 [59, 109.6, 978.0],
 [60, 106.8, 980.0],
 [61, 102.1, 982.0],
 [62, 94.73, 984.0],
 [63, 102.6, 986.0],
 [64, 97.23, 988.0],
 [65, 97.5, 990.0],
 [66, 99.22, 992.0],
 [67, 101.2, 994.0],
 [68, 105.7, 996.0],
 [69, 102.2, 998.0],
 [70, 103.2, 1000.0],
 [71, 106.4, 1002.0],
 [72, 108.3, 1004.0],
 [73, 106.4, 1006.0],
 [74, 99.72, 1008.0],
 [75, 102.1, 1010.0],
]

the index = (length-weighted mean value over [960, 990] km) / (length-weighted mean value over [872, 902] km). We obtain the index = 1.3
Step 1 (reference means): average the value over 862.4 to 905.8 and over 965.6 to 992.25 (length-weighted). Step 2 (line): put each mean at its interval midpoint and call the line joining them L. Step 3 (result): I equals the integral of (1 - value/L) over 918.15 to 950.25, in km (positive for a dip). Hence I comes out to 4.7 km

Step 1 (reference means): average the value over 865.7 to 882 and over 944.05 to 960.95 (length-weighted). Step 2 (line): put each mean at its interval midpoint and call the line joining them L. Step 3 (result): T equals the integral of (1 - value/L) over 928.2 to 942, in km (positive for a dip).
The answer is 3.2 km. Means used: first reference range 51.6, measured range 66.9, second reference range 97.5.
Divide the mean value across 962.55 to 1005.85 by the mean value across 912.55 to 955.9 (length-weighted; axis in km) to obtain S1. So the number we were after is 1.25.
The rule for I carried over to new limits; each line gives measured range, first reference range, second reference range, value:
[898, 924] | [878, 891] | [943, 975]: -4.1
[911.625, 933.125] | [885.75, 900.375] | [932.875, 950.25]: 1.2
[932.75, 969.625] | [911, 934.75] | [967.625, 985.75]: 0.9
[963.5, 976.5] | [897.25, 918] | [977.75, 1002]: -0.2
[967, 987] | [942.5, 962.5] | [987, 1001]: -0.8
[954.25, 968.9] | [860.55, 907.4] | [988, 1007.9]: -1.2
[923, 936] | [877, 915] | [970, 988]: 3.8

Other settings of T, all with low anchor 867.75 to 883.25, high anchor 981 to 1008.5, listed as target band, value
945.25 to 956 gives -1.7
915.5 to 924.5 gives -2.2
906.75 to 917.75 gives -5.0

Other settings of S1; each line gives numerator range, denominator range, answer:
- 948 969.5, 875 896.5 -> 1.30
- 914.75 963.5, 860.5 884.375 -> 1.46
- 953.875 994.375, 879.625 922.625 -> 1.10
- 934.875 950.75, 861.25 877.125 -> 1.46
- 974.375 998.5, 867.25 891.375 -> 1.61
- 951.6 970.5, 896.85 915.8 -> 1.02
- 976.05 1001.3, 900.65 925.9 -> 1.08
